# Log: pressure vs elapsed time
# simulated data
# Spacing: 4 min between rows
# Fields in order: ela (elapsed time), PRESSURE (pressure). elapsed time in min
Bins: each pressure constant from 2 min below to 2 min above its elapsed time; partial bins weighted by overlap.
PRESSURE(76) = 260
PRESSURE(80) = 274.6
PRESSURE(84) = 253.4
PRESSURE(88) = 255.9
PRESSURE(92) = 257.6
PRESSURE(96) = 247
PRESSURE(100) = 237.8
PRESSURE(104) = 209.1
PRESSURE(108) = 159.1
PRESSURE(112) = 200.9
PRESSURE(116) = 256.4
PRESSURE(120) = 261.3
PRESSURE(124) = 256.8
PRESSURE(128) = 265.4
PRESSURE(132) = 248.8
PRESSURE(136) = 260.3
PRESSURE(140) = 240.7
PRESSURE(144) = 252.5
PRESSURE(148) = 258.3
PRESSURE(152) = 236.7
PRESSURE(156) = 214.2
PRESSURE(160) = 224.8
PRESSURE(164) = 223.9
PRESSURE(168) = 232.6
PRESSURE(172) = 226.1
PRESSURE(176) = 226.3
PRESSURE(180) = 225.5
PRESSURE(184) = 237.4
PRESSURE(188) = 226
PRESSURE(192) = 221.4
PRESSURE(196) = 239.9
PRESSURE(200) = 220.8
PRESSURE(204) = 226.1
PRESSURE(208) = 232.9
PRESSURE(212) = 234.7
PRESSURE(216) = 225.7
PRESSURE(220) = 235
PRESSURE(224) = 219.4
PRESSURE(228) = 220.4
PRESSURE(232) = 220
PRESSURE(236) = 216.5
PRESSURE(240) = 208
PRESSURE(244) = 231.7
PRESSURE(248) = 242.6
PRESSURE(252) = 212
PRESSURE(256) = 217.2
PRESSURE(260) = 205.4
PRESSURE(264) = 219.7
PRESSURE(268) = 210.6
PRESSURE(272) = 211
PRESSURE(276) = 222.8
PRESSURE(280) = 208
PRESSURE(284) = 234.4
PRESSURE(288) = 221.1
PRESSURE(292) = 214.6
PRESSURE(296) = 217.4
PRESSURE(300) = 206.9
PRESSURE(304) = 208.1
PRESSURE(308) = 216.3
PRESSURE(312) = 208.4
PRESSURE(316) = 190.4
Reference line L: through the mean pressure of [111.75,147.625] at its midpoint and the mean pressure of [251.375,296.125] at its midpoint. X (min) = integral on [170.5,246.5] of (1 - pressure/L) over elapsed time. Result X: 2.06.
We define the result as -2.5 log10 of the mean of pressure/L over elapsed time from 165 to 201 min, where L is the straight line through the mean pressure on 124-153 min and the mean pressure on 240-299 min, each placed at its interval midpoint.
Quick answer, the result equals 0.06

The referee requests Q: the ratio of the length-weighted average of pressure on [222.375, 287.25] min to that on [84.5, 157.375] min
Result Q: 0.9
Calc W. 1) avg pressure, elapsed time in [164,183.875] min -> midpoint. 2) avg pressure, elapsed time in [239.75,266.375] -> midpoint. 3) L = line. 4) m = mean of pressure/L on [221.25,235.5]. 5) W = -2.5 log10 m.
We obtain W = 0.01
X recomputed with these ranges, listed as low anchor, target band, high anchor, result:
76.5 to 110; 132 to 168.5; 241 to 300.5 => -1.2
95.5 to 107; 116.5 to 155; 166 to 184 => -4.6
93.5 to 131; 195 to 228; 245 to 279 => -0.8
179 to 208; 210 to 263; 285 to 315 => 0.1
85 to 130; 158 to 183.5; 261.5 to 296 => 0.3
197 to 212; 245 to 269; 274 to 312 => 0.3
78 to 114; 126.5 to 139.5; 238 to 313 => -1.5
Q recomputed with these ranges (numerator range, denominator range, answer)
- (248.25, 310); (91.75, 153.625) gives 0.90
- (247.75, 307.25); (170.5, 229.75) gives 0.95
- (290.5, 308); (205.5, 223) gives 0.92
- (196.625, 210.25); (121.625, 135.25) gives 0.89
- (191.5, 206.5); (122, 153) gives 0.90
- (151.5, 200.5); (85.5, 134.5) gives 0.95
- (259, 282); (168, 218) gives 0.93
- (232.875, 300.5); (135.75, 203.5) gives 0.94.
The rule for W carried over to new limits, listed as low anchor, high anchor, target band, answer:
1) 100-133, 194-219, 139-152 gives -0.080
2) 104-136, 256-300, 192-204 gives -0.011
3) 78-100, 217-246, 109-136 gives 0.008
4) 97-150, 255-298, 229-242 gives 0.037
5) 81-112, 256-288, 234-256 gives -0.015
